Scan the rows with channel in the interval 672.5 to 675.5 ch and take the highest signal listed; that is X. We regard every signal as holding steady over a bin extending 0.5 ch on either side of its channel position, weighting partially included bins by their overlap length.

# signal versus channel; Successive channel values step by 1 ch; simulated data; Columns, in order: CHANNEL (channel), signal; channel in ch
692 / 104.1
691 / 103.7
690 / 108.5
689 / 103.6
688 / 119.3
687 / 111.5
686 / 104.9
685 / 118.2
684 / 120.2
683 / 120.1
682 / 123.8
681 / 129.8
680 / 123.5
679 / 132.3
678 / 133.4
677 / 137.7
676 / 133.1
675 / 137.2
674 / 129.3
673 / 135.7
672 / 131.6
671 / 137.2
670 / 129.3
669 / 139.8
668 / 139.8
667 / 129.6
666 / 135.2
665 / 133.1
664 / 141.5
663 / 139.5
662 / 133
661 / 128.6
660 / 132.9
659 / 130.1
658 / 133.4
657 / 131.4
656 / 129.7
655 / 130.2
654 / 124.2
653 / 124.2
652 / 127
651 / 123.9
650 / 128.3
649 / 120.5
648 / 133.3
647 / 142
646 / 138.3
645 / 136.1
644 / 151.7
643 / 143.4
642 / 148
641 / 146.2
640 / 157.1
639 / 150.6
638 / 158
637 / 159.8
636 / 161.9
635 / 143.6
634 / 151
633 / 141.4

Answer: 137.2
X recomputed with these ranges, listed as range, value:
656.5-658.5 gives 133.4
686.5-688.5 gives 119.3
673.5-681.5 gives 137.7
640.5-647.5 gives 151.7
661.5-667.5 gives 141.5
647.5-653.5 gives 133.3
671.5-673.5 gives 135.7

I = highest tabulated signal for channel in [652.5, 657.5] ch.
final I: 131.4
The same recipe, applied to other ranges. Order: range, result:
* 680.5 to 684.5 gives 129.8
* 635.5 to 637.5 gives 161.9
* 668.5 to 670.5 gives 139.8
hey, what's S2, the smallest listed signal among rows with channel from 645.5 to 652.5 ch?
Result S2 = 120.5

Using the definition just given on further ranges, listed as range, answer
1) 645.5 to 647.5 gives 138.3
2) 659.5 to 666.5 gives 128.6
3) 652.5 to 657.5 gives 124.2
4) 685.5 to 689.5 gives 103.6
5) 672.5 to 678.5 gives 129.3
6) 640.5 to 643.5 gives 143.4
